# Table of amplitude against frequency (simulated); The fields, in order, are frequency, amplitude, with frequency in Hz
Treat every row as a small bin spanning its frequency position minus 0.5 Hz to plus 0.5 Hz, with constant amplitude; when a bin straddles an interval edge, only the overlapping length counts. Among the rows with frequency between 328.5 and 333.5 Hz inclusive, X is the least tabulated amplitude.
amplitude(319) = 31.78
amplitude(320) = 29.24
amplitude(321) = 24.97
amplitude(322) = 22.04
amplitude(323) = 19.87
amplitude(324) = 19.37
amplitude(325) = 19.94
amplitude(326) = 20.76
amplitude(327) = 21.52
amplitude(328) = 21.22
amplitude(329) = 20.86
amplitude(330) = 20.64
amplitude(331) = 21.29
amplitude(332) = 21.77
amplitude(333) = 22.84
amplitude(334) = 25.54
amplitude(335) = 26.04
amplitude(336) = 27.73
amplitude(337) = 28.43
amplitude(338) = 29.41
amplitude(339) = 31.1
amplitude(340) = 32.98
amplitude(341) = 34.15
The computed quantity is 20.64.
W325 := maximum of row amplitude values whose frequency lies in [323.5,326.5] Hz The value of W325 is 20.76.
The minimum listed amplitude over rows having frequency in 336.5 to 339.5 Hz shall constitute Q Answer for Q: 28.43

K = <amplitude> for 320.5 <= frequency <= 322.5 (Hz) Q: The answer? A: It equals 23.5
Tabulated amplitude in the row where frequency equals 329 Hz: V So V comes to 20.86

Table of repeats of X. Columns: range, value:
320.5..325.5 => 19.37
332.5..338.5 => 22.84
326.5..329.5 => 20.86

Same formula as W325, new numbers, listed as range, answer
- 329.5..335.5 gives 26.04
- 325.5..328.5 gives 21.52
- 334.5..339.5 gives 31.1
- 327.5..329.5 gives 21.22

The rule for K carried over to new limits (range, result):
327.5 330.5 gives 20.9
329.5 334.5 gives 22.4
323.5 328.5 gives 20.6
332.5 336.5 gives 25.5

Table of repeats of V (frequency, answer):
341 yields 34.15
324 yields 19.37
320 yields 29.24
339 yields 31.1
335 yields 26.04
